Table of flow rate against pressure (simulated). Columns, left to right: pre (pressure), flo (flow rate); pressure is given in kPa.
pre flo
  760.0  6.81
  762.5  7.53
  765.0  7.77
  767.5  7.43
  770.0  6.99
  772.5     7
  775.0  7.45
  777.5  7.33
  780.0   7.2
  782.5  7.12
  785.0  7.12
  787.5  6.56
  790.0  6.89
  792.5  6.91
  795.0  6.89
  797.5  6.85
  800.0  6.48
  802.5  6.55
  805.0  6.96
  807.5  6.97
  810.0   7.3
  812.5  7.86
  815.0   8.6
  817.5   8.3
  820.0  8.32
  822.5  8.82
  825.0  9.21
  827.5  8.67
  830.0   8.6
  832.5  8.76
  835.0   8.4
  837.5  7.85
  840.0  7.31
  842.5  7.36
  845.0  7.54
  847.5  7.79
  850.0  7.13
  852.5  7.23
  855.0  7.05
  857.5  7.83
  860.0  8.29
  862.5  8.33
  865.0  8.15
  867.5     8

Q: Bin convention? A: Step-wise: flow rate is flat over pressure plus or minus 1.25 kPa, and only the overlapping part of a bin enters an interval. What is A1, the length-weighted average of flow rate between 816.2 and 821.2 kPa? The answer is 8.31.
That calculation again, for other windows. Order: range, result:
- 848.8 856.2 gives 7.14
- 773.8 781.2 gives 7.33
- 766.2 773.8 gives 7.15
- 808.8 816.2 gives 7.92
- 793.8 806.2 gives 6.74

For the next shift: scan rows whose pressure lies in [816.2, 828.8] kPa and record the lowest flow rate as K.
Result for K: 8.3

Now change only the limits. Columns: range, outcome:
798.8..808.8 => 6.48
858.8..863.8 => 8.29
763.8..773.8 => 6.99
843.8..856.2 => 7.05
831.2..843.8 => 7.31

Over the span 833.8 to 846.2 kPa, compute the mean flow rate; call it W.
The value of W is 7.69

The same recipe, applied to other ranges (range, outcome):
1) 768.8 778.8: 7.19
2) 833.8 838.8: 8.11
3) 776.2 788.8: 7.07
